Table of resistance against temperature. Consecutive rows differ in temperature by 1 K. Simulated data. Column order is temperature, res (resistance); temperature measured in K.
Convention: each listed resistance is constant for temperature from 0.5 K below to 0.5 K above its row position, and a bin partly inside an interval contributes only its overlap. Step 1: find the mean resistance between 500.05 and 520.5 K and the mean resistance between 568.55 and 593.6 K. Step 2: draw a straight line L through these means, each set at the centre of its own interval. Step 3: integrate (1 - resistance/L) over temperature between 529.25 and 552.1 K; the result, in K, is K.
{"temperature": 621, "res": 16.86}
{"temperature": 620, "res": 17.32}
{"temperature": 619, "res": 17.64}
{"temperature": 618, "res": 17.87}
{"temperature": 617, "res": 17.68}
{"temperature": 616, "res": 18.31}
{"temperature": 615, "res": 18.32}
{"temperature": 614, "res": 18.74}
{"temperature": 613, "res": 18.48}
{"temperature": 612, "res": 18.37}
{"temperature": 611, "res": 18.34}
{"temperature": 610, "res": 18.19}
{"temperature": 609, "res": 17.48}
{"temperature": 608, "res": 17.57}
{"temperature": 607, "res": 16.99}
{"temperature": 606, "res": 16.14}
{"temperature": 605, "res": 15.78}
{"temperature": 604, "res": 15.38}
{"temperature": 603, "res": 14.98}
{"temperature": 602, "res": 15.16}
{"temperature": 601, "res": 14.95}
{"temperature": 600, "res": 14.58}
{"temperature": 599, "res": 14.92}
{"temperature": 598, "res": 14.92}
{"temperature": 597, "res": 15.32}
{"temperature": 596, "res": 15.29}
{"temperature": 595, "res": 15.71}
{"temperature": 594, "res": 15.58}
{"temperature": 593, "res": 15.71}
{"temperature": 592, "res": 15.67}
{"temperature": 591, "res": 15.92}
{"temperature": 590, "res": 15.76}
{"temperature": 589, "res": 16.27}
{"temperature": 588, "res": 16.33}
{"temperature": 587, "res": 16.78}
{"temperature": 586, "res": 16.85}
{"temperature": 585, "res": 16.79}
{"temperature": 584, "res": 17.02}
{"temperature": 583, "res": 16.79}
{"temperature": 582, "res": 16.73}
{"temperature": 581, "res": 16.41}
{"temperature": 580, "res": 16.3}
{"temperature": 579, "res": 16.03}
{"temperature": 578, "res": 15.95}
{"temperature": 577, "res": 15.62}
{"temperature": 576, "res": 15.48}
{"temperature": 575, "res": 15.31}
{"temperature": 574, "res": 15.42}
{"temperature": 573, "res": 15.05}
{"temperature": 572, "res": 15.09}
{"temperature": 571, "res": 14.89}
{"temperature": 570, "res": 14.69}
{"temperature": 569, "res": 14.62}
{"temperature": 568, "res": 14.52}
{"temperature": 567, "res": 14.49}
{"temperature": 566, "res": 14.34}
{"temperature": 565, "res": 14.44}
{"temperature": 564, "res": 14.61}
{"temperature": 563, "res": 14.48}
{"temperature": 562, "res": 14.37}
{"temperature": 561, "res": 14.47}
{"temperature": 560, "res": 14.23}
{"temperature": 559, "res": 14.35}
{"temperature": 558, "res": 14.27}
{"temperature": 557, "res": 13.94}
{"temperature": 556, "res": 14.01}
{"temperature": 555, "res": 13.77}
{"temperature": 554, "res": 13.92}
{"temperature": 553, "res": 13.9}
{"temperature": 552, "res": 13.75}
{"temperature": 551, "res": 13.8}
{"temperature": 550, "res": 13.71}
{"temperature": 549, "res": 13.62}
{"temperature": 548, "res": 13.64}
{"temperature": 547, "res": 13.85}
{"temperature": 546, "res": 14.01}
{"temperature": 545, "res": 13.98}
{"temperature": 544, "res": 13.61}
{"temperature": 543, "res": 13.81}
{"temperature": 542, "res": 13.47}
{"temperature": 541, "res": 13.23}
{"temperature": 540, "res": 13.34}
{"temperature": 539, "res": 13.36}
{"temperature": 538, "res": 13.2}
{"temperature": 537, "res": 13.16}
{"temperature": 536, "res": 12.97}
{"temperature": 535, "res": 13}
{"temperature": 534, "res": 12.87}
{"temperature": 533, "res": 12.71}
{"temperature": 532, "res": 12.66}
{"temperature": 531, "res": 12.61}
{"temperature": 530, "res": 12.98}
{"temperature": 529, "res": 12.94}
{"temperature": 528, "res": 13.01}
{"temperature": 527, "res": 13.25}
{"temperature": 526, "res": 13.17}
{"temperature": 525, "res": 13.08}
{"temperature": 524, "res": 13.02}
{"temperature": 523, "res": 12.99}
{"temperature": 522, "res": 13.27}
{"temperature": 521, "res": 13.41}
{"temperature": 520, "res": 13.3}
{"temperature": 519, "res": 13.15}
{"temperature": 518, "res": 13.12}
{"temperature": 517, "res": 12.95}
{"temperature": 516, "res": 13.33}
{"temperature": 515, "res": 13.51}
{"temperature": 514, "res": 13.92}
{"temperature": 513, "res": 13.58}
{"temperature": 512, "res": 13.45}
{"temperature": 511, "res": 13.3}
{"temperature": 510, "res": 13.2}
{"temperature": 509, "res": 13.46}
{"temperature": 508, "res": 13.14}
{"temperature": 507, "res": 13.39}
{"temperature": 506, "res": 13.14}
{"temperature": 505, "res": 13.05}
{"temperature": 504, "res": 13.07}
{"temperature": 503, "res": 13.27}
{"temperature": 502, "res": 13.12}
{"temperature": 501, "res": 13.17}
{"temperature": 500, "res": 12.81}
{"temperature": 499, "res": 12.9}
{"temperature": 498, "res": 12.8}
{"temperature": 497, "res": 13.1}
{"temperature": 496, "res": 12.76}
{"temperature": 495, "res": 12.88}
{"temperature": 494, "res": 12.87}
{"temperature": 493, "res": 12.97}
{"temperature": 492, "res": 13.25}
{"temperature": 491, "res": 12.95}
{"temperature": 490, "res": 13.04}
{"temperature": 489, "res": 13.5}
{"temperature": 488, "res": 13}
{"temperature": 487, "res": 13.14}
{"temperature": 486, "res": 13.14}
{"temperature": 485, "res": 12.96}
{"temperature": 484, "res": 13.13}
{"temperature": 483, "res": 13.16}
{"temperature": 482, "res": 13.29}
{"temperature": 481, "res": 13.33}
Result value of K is 1.7 K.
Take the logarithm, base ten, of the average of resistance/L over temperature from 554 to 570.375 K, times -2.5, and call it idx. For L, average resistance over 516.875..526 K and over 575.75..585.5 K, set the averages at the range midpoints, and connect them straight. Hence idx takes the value 0.074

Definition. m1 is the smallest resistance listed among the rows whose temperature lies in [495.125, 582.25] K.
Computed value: 12.61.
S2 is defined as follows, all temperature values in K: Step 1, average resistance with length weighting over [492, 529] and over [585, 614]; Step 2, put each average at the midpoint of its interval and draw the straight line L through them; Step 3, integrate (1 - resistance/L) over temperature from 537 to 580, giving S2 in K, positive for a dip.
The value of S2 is 1.5 K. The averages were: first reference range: 13.2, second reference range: 16.2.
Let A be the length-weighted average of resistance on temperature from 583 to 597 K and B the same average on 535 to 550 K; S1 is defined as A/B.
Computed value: 1.19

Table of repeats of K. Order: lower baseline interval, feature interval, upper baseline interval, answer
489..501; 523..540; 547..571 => 0.81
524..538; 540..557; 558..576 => 0.06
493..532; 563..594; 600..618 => 0.36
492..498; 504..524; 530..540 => -0.52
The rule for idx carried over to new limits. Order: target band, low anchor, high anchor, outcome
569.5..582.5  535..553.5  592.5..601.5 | -0.08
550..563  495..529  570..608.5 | 0.05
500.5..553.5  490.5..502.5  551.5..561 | 0.02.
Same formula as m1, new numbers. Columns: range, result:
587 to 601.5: 14.58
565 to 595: 14.34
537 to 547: 13.16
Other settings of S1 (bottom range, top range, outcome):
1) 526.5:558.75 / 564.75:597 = 1.17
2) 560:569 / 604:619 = 1.22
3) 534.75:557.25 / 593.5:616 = 1.21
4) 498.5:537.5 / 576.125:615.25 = 1.24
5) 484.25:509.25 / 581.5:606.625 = 1.21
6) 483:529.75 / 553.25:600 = 1.16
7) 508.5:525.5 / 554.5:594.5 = 1.15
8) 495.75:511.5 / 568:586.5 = 1.21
